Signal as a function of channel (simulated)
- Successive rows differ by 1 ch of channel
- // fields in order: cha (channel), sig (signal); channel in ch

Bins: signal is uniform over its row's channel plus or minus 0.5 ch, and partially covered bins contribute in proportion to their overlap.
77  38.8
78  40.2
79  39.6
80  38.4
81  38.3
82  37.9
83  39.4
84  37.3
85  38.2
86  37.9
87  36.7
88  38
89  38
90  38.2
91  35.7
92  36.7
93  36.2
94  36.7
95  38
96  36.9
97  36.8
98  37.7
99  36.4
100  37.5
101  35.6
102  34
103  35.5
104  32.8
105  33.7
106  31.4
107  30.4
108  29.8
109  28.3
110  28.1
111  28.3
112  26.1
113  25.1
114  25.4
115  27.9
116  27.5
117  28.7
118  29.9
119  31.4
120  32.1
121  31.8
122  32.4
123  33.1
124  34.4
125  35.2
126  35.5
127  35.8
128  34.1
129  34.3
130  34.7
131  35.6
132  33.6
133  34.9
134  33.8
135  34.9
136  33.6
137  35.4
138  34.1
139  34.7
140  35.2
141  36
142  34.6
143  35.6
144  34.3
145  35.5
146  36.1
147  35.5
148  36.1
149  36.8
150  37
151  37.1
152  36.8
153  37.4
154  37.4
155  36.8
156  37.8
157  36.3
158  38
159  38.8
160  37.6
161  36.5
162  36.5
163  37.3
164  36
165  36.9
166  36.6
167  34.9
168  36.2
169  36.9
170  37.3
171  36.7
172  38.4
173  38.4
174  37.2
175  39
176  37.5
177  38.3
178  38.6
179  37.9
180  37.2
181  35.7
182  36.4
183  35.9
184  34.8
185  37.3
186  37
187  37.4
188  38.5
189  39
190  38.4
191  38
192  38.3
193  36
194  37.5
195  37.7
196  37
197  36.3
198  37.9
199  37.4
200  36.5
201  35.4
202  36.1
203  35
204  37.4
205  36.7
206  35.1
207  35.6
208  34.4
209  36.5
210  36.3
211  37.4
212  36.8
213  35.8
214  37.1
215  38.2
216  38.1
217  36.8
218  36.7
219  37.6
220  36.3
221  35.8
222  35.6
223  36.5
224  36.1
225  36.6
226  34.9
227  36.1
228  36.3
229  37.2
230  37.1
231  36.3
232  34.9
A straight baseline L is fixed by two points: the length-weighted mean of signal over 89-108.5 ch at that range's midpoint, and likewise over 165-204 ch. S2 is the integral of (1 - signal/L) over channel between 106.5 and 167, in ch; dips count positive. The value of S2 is 3.7 ch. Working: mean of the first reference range 35.3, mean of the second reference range 37.1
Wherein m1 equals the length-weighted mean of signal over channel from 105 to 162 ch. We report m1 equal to 33.7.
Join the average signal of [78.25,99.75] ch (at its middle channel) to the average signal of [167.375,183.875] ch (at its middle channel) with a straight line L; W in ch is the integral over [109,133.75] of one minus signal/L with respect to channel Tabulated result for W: 3.98 ch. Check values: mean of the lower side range 37.6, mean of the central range 31.5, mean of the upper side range 37.3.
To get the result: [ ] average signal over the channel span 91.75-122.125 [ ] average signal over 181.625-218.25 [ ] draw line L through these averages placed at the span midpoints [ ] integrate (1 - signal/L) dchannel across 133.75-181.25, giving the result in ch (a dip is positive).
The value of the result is -2.5 ch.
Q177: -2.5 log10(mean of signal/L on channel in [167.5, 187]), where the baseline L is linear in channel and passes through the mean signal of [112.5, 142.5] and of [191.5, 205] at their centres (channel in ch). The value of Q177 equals -0.05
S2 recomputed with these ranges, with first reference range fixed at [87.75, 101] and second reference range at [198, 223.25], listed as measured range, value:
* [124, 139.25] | 0.9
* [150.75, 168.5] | -0.1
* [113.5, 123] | 1.8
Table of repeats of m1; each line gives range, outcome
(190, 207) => 36.8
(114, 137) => 32.9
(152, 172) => 37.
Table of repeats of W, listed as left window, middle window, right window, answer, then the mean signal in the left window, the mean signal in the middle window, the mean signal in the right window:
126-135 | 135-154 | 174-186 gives -0.2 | 34.7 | 35.7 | 37.1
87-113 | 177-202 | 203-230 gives -0.9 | 34.1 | 37.2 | 36.4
